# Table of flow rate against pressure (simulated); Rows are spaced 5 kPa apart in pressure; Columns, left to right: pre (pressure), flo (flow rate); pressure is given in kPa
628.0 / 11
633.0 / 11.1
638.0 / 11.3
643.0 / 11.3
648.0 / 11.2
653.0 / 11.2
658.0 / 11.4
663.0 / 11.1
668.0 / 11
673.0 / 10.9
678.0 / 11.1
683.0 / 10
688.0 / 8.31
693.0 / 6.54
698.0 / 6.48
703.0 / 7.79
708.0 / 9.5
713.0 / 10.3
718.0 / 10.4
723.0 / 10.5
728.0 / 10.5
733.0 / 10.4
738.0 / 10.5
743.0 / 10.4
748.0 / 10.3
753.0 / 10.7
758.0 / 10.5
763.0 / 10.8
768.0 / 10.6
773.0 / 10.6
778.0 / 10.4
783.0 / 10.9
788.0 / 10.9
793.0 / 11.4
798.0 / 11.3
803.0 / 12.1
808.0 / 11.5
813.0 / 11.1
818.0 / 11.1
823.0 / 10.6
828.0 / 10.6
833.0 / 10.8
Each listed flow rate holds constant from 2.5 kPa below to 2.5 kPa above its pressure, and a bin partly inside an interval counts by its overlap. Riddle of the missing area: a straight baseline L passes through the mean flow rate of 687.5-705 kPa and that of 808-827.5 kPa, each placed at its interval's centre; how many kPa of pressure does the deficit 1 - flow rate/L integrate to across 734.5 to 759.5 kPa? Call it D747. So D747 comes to -4.97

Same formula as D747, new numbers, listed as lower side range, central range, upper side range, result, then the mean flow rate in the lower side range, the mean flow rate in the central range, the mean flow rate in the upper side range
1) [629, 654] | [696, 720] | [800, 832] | 4.88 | 11.2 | 8.91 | 11.2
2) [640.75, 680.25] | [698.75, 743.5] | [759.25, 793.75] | 4.35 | 11.1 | 9.88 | 10.8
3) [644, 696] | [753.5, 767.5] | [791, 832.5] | 0.27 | 10.3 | 10.7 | 11.2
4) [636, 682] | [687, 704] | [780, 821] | 6.12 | 11.1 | 7.14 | 11.3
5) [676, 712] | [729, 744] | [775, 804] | -1.15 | 8.57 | 10.4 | 11.1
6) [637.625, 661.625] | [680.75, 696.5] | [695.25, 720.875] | 2.54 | 11.3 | 8.14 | 8.89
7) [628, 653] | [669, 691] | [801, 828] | 2.24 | 11.2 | 10.1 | 11.2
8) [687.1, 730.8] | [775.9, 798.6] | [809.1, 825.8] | -1.19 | 8.96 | 11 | 11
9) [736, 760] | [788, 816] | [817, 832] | -2.00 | 10.5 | 11.4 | 10.7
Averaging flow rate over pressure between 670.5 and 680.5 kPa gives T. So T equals 11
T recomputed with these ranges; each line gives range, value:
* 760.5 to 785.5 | 10.7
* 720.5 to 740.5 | 10.5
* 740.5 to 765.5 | 10.5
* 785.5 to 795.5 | 11.2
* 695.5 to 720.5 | 8.89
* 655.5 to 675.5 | 11.1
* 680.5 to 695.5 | 8.28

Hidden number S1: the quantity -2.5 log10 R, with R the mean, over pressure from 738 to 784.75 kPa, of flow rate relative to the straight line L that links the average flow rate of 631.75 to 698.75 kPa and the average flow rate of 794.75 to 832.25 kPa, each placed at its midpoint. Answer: 0.03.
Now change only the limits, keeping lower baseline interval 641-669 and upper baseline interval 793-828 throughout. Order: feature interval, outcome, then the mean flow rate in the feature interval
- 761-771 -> 0.05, 10.7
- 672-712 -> 0.26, 8.81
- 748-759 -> 0.07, 10.5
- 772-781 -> 0.07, 10.5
